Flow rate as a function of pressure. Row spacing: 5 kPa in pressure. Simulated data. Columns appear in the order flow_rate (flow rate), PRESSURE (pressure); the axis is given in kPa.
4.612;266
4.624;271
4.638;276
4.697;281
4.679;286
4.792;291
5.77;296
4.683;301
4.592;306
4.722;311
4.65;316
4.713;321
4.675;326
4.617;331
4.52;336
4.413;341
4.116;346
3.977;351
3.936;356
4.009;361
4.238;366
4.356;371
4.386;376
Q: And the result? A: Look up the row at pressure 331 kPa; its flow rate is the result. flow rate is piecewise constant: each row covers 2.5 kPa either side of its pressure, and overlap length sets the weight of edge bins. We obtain 4.617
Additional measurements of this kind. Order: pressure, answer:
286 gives 4.679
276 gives 4.638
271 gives 4.624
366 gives 4.238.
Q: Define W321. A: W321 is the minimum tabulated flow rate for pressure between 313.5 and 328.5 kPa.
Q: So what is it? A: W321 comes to 4.65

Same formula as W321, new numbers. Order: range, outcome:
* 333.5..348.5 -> 4.116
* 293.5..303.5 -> 4.683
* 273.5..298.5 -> 4.638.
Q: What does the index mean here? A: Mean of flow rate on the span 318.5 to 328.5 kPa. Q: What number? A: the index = 4.69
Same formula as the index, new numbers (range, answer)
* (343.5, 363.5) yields 4.01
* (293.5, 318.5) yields 4.88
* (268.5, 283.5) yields 4.65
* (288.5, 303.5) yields 5.08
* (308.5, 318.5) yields 4.69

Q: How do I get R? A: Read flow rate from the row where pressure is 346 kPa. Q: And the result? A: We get 4.116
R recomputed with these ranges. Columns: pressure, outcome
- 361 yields 4.009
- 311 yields 4.722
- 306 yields 4.592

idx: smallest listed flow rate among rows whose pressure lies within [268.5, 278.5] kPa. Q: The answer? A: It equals 4.624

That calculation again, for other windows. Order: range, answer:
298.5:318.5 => 4.592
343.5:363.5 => 3.936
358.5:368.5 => 4.009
